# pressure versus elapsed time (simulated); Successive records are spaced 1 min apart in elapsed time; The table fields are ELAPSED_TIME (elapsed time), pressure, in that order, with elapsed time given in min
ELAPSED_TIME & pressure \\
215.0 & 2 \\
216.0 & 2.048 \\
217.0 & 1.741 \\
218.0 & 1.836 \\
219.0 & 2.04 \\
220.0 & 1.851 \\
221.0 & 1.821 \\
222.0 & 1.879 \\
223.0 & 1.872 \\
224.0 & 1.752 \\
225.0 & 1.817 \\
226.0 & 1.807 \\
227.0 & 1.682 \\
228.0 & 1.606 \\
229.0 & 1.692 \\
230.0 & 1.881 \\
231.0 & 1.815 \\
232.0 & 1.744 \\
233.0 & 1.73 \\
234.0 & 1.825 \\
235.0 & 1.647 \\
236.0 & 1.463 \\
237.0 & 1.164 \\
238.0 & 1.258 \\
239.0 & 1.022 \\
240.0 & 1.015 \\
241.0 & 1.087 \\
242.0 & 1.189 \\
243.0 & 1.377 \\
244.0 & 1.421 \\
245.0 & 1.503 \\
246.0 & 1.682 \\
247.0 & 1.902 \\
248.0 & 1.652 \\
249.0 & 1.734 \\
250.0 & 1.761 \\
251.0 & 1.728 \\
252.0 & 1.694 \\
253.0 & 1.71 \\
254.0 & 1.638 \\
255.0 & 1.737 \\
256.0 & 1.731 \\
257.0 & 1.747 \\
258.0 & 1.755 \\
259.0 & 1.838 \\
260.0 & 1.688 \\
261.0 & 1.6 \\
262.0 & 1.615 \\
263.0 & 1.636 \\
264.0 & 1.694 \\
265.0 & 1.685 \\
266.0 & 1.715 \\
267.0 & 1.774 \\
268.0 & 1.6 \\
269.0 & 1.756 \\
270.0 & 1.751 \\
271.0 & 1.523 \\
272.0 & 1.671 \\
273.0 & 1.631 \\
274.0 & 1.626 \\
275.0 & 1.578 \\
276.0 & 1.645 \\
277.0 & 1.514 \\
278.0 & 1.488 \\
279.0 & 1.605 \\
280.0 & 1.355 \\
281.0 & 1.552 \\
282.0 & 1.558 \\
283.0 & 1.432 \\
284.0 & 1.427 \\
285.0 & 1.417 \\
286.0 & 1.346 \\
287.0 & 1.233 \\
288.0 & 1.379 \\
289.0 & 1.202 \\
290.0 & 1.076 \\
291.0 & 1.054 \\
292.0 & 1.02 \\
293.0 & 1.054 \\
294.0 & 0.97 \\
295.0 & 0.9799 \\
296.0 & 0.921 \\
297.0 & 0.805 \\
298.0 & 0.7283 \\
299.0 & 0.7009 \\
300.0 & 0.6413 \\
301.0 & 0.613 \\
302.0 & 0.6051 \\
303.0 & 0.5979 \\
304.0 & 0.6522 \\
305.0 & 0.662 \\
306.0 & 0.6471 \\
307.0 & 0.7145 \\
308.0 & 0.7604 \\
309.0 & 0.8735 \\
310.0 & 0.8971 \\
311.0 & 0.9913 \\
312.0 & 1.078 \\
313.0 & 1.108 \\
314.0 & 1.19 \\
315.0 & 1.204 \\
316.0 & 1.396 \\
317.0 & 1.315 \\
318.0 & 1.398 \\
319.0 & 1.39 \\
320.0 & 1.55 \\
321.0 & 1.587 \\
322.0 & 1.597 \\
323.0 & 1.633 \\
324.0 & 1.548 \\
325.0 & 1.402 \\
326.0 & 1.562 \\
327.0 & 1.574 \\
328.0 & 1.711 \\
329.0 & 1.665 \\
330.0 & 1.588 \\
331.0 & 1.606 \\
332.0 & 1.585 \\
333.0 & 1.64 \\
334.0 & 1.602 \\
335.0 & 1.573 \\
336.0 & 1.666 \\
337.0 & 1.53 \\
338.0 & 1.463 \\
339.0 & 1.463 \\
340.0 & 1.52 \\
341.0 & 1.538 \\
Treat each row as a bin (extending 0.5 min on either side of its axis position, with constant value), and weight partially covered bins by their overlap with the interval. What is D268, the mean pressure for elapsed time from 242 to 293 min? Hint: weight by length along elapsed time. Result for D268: 1.56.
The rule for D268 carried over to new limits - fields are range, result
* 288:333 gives 1.14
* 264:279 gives 1.64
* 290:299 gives 0.936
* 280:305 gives 1.04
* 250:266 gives 1.7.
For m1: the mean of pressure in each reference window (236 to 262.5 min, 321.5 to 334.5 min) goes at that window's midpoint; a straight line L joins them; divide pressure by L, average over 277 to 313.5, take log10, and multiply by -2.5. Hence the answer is 0.45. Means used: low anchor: 1.55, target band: 1.04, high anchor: 1.59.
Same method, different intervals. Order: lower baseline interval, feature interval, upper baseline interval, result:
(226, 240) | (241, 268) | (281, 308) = -0.21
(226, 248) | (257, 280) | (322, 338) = -0.07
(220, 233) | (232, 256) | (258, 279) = 0.13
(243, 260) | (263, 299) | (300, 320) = -0.04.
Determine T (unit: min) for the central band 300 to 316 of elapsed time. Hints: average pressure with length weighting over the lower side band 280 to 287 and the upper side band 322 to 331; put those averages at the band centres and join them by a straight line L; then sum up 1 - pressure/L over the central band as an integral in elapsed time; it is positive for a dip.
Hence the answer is 7.1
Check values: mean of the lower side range 1.43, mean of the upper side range 1.59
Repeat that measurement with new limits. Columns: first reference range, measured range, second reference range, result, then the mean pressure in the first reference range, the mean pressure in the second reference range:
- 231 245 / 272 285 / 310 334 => -1.06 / 1.4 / 1.44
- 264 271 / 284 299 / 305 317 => 2.65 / 1.7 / 0.987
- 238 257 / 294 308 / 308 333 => 6.89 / 1.53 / 1.39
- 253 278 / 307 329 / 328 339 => 3.99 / 1.67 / 1.59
